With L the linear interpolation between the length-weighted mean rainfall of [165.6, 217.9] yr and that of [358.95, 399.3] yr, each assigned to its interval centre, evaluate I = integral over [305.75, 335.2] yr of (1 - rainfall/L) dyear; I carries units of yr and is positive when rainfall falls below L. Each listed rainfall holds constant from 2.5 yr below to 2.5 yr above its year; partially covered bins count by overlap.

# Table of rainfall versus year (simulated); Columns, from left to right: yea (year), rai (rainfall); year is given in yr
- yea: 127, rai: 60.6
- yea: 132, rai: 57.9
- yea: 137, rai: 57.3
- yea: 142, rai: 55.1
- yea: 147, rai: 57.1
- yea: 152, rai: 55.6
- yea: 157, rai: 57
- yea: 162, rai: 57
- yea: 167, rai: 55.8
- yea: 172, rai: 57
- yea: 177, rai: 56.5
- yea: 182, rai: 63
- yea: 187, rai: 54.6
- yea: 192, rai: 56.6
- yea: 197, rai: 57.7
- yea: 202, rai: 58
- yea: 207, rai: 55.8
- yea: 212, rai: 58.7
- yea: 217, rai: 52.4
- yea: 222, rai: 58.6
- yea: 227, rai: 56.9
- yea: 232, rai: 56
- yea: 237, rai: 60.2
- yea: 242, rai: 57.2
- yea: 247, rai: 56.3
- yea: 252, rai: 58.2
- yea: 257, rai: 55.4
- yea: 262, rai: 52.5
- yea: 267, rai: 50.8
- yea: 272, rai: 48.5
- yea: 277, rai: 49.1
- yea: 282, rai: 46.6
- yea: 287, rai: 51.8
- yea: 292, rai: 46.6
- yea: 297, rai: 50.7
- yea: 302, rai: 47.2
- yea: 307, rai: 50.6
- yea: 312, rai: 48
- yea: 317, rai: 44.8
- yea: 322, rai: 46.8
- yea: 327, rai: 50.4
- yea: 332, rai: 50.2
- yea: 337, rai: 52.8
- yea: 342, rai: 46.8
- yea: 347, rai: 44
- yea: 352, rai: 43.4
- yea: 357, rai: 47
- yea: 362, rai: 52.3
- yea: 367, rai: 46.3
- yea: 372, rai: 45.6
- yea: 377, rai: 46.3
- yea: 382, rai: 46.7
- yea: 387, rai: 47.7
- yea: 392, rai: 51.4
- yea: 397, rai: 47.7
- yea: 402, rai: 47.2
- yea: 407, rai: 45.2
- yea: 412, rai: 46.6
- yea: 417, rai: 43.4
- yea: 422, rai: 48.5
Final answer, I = 1.4 yr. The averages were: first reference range 57.1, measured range 48.5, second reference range 48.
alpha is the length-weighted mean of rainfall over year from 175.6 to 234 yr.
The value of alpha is 57.1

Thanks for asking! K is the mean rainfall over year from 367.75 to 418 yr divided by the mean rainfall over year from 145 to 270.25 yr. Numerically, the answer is 0.83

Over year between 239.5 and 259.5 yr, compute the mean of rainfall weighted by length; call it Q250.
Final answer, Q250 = 56.8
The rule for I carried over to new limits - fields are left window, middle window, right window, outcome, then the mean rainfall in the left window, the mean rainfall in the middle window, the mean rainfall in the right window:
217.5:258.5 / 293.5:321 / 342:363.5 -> 1.4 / 57.2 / 48.1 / 46.4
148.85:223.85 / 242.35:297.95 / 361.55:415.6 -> 1.3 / 56.9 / 51.7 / 47.3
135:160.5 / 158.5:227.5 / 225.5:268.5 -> -1.0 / 56.4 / 57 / 56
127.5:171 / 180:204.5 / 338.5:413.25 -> -1.3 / 56.8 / 57.9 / 47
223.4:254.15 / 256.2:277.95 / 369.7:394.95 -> 1.7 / 57.5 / 51.1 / 47.6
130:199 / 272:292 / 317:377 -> 0.9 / 57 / 48.8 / 47.6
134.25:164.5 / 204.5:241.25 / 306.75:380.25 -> -2.6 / 56.5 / 57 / 47.6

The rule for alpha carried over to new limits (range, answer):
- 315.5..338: 48.9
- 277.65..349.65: 48.4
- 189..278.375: 55.6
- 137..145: 55.9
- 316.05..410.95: 47.5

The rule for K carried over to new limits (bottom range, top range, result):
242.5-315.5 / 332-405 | 0.93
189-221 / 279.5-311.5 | 0.86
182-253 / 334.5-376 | 0.83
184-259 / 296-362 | 0.84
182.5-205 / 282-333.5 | 0.85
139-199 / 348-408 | 0.83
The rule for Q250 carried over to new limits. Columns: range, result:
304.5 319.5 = 47.8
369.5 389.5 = 46.6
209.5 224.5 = 56.6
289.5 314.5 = 48.6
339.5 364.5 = 46.7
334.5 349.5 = 47.9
